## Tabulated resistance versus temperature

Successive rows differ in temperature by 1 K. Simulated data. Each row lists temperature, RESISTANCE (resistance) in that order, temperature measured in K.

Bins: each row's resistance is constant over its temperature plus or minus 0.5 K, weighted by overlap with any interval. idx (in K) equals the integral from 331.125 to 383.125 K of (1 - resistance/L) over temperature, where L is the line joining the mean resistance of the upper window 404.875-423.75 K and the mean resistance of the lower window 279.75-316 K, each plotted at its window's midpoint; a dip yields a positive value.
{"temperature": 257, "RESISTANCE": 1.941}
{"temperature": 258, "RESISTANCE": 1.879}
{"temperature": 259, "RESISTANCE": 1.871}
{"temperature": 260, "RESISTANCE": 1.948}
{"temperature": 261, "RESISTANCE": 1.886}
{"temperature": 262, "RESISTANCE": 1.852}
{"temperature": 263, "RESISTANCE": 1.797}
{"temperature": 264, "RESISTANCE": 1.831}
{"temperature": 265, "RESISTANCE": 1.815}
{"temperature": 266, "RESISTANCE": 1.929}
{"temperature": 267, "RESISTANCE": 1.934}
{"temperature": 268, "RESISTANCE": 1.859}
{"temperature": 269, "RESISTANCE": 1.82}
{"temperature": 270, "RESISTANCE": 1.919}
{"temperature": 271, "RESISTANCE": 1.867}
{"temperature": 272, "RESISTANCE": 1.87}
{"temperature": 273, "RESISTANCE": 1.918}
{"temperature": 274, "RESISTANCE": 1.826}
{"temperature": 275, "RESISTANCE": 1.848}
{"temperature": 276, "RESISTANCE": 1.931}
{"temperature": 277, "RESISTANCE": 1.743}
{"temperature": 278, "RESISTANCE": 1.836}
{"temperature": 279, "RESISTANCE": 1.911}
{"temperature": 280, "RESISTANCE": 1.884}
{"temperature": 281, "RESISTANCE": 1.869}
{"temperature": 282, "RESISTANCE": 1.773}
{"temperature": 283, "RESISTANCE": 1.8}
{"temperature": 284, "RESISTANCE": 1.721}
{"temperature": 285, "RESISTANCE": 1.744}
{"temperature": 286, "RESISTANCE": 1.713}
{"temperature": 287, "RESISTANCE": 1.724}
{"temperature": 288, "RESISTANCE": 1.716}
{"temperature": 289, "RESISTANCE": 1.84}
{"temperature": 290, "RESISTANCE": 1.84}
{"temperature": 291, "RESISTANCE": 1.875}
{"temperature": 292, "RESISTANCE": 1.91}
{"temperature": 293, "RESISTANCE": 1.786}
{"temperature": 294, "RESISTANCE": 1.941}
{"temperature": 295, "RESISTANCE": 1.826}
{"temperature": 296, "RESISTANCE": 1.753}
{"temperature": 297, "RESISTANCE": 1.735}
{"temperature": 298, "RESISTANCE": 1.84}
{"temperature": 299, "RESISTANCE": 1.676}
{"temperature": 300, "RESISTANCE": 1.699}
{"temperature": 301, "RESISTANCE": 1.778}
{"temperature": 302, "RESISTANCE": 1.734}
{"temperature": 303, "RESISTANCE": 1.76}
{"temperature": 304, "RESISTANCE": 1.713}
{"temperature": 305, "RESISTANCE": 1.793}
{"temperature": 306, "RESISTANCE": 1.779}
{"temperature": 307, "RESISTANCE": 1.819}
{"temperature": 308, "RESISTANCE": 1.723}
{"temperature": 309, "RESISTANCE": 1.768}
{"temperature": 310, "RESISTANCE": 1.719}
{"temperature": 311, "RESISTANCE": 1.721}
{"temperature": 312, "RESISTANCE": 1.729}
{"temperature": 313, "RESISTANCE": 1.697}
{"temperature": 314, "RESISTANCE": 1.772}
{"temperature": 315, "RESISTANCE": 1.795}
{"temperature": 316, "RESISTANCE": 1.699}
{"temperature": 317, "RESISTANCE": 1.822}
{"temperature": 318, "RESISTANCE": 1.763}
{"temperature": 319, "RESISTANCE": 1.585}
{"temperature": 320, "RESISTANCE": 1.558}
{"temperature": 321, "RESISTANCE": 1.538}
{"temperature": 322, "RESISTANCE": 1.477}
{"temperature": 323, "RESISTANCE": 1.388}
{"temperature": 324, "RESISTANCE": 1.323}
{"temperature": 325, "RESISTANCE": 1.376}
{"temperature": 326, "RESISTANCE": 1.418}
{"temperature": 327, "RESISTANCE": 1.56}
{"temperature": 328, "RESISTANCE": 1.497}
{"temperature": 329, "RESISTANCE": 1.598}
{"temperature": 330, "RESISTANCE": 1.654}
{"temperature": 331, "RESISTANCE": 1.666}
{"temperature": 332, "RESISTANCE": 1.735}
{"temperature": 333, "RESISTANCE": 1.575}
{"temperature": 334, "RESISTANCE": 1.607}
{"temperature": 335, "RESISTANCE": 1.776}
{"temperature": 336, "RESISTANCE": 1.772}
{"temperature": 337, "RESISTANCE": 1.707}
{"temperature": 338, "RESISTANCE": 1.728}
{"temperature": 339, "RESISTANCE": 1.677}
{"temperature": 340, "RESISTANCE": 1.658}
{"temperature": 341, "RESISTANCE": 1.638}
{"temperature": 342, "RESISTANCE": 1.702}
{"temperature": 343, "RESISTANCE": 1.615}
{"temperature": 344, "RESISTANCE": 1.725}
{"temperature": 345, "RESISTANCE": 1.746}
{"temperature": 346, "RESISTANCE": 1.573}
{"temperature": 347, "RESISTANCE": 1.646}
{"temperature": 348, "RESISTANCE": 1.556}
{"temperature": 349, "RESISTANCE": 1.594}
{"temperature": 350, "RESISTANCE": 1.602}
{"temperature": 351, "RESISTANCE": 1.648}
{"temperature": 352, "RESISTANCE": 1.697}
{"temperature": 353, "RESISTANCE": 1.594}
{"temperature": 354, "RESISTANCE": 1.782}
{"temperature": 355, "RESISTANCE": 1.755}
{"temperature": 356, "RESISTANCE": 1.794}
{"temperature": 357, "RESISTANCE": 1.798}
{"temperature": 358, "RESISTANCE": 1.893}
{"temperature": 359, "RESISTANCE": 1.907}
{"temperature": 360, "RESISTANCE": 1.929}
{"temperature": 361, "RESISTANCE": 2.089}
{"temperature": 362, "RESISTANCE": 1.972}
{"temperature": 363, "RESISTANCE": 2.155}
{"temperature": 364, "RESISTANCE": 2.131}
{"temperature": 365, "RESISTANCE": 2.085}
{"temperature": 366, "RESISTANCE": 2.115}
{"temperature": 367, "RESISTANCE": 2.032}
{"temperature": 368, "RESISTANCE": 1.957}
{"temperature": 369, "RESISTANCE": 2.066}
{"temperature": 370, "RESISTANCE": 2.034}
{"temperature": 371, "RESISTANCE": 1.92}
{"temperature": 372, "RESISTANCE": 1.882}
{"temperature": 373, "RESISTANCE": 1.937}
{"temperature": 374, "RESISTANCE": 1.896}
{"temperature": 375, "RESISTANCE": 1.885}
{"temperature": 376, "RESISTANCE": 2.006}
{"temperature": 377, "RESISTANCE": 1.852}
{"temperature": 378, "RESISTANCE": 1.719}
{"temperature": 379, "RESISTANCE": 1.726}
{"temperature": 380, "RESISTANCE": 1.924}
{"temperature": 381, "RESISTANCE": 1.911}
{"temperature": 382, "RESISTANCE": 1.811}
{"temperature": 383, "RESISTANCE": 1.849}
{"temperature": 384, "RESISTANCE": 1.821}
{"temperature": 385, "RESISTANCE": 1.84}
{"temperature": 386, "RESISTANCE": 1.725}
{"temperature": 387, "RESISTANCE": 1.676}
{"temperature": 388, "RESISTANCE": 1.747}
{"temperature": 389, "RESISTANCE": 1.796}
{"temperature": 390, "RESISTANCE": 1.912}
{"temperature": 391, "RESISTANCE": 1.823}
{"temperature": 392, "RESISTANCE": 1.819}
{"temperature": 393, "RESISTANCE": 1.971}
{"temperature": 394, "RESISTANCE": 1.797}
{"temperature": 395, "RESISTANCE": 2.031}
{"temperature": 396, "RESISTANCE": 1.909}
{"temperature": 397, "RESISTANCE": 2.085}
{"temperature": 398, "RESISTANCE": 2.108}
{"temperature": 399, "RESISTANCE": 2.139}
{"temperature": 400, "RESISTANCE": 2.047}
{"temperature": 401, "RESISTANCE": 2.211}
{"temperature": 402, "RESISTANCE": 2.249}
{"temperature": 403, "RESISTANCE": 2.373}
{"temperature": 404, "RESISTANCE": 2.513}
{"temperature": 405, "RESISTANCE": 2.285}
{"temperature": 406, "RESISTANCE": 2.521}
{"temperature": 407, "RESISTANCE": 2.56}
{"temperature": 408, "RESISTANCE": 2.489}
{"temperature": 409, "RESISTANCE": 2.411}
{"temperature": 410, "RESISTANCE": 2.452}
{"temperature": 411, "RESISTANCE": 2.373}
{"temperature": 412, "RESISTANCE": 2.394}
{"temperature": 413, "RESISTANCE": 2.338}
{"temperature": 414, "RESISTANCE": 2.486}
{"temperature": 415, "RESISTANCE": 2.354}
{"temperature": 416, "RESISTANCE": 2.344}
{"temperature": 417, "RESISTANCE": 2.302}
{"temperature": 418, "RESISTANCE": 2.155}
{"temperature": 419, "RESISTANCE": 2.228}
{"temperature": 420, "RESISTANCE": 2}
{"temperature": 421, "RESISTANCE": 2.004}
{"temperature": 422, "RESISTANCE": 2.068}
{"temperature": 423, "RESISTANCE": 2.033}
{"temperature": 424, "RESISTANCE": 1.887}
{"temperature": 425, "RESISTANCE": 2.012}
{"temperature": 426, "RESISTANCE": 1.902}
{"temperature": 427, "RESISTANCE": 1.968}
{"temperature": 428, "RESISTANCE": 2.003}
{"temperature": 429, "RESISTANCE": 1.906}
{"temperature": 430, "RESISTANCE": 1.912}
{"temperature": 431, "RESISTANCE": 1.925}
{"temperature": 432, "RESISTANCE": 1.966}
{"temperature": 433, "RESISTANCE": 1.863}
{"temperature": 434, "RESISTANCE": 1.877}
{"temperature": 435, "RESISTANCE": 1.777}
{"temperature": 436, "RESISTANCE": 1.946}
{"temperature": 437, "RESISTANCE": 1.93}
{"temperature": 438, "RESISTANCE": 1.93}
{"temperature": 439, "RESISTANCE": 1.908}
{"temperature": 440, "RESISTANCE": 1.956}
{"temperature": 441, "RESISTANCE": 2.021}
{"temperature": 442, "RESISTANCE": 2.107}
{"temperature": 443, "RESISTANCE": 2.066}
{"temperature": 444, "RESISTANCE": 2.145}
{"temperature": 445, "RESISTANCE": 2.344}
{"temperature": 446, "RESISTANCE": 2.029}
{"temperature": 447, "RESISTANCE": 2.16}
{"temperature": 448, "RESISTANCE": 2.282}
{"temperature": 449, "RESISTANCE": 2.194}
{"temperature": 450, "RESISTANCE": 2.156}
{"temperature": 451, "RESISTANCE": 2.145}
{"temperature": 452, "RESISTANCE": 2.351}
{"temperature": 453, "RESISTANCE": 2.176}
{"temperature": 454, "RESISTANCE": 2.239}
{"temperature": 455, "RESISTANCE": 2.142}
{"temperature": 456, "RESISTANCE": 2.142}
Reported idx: 5.9 K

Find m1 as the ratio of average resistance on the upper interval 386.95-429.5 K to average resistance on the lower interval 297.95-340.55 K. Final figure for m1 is 1.28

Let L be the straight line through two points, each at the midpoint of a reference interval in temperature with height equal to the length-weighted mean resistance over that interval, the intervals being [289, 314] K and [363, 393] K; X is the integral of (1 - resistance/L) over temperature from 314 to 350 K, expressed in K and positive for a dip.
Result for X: 3.99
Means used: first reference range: 1.78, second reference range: 1.9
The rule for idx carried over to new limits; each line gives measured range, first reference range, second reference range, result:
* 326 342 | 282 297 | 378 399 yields 1.6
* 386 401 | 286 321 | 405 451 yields 0.8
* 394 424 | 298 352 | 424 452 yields -4.9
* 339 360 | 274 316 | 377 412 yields 2.5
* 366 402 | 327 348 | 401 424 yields 2.4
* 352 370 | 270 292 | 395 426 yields 1.2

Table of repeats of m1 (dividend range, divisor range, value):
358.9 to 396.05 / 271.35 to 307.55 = 1.06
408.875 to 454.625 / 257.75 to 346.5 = 1.21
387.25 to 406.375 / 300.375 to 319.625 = 1.18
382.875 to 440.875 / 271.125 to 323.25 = 1.17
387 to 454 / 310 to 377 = 1.21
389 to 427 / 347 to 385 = 1.16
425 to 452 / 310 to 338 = 1.24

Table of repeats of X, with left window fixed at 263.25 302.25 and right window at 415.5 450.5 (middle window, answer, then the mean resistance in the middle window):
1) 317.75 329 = 2.29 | 1.5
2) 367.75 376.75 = 0.00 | 1.95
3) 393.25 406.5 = -1.20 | 2.17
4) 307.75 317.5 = 0.63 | 1.75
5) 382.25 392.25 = 0.87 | 1.8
